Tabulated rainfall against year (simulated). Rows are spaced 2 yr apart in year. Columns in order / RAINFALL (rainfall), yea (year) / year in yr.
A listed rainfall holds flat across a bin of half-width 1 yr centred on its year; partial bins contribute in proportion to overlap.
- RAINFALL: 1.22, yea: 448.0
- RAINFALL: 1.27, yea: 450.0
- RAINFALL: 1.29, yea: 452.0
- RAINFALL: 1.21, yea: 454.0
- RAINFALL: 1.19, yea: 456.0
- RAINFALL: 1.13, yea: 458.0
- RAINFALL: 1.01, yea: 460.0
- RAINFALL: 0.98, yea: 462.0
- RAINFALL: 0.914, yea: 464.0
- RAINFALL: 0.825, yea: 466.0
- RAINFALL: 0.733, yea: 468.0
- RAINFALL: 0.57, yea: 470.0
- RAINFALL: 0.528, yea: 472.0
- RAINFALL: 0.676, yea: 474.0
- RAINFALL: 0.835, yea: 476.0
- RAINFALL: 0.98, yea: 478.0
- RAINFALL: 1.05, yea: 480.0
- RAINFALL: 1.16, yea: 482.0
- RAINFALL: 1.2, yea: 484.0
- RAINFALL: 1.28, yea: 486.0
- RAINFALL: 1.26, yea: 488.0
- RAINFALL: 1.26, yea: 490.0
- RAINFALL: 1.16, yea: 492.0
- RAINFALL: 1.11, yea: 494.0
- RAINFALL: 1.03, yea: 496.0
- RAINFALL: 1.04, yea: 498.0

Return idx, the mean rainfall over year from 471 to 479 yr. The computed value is 0.755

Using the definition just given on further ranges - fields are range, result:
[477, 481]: 1.02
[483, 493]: 1.23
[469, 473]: 0.549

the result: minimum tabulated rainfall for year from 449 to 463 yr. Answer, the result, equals 0.98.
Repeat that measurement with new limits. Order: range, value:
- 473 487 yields 0.676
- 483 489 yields 1.2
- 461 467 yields 0.825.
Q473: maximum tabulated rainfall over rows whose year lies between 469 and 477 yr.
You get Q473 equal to 0.835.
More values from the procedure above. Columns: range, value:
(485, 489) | 1.28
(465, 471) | 0.825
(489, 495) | 1.26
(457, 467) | 1.13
